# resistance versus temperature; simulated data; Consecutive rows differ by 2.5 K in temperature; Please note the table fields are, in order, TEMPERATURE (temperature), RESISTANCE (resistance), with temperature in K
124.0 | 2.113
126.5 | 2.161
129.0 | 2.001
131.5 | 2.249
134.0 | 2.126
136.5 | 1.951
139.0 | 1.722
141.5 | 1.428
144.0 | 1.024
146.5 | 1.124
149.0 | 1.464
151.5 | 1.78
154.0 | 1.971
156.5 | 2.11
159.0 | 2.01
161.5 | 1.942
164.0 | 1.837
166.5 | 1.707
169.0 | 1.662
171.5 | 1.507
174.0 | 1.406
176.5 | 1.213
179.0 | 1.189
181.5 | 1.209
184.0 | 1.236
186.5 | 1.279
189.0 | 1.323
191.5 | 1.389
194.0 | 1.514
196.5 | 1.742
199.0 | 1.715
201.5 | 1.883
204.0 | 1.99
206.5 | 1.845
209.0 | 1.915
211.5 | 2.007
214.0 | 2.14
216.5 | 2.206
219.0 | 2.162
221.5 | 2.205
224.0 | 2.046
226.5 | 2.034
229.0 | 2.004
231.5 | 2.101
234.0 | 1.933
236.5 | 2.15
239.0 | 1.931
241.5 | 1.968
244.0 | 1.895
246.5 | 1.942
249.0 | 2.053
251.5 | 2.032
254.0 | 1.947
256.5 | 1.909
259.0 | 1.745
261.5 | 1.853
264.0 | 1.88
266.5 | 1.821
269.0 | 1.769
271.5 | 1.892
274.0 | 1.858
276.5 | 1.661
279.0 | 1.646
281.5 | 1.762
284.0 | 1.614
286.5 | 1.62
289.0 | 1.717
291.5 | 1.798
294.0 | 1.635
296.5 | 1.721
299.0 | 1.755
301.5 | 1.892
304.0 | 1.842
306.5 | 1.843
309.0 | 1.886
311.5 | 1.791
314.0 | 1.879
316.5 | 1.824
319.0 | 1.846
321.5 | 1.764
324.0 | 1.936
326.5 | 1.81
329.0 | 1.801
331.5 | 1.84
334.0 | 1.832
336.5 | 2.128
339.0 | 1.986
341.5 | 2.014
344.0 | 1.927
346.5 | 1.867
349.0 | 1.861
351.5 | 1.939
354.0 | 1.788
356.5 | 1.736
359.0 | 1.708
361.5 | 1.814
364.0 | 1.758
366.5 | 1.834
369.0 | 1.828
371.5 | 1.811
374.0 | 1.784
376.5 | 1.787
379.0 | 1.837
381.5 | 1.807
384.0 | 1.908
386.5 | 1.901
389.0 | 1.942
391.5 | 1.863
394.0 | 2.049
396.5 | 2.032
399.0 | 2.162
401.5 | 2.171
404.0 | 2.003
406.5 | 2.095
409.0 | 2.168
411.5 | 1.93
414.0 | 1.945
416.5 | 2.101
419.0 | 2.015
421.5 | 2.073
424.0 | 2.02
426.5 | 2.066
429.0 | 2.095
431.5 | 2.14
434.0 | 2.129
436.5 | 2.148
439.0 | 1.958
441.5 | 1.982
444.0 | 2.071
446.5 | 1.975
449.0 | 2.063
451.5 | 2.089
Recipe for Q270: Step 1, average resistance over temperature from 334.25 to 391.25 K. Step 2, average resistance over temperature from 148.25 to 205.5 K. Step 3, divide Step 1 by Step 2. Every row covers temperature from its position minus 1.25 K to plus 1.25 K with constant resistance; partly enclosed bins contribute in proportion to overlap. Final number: 1.15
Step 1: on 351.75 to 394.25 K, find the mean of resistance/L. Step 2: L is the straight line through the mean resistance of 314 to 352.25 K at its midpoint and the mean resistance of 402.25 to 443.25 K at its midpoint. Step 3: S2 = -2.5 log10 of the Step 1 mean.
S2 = 0.08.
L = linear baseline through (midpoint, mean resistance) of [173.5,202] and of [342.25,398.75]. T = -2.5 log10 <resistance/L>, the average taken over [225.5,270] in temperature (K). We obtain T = -0.240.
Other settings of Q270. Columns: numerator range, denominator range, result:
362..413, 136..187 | 1.24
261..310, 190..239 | 0.91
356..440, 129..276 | 1.09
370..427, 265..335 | 1.10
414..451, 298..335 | 1.12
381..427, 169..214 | 1.28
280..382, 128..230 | 1.05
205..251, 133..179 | 1.23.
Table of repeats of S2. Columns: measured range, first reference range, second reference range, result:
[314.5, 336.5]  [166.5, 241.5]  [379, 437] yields 0.040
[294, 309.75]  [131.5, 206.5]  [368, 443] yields 0.013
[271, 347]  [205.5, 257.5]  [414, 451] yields 0.123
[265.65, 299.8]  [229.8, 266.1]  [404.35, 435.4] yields 0.141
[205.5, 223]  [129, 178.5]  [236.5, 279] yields -0.148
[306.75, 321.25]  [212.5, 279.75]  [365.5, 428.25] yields 0.070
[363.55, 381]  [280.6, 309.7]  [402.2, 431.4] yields 0.079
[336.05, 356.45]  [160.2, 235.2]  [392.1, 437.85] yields 0.027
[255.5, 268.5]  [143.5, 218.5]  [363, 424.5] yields -0.040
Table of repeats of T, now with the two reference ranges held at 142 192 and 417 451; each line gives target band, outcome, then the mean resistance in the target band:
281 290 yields 0.06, 1.67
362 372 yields 0.07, 1.81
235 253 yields -0.19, 1.99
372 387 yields 0.07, 1.83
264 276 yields -0.06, 1.83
